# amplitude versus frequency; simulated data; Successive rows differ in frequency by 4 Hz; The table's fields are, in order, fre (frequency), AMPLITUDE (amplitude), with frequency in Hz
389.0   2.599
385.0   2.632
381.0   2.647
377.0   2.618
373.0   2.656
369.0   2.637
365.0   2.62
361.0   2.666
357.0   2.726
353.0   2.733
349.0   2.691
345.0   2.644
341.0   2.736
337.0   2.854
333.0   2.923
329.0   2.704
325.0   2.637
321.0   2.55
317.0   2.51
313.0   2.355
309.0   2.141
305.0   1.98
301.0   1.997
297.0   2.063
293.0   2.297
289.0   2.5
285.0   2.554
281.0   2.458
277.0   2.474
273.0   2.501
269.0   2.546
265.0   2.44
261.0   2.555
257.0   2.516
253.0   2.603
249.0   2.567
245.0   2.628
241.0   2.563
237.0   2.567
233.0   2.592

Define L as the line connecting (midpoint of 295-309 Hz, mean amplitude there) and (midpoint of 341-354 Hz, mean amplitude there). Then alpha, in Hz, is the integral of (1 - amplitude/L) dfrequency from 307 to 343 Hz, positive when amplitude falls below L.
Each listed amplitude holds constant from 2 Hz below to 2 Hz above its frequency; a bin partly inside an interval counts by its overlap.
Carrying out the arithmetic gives -3.5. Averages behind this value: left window 2.03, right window 2.69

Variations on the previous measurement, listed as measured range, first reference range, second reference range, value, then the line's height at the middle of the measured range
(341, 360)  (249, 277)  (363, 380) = -0.64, 2.61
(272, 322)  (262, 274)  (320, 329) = 4.54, 2.56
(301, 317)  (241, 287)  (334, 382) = 2.62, 2.61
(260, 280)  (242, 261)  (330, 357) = 0.87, 2.61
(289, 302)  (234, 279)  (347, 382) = 2.01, 2.59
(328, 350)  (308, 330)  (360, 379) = -1.88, 2.55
